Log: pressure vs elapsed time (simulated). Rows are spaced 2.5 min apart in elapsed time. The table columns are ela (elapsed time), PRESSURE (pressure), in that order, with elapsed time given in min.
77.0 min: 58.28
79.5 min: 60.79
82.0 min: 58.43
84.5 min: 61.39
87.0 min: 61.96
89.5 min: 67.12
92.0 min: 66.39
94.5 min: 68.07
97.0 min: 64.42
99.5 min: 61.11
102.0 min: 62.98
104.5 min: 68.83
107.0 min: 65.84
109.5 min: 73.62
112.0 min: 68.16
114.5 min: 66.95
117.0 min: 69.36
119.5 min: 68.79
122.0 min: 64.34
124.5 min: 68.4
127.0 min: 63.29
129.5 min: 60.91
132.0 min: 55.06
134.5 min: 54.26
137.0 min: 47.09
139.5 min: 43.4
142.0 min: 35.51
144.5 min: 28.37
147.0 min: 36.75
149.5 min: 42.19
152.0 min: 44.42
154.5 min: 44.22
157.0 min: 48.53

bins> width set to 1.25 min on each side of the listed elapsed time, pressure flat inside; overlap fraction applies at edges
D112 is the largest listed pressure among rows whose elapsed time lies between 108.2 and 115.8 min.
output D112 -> 73.62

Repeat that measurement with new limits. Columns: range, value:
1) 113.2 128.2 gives 69.36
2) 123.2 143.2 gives 68.4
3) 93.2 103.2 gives 68.07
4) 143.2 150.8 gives 42.19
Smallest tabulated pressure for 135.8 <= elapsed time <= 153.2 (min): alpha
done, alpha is 28.37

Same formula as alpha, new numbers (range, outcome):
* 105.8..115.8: 65.84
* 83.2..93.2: 61.39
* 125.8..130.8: 60.91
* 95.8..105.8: 61.11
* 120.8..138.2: 47.09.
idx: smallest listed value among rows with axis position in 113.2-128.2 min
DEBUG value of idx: 63.29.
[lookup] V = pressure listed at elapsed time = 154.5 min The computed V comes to 44.22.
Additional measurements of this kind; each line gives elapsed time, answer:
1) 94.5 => 68.07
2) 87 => 61.96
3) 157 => 48.53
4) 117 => 69.36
